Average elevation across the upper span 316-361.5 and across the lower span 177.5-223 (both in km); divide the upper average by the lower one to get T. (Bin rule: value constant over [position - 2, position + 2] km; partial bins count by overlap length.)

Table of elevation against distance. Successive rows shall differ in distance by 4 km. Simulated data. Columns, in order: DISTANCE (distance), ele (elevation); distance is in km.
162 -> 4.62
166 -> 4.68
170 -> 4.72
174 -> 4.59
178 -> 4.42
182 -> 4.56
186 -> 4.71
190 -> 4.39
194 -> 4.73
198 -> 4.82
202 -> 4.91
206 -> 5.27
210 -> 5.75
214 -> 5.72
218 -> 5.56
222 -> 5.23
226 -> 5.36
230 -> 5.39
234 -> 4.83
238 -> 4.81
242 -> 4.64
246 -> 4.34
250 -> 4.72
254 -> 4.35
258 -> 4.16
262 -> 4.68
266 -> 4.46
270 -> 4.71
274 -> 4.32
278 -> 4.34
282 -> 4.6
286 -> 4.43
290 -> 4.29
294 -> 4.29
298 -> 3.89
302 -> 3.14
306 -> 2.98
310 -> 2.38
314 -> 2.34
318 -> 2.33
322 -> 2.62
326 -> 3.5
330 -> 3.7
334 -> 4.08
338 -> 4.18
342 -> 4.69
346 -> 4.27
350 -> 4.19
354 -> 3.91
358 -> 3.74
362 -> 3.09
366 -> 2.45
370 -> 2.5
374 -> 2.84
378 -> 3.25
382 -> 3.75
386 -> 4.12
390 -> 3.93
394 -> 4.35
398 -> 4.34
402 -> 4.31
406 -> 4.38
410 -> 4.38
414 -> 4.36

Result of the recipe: 0.7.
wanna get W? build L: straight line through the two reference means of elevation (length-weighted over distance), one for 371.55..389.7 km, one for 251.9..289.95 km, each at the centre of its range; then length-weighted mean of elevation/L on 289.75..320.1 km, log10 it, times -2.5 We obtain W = 0.31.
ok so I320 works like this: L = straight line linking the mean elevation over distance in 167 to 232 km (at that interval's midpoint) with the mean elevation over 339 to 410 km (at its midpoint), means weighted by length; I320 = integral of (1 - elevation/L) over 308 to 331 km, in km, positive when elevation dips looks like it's 7.7 km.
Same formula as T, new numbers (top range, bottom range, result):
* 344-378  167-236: 0.67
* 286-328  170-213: 0.67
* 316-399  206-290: 0.75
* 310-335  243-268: 0.67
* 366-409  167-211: 0.78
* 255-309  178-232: 0.82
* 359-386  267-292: 0.70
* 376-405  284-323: 1.22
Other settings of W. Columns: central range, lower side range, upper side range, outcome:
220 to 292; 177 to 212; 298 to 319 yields -0.24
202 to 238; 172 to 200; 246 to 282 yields -0.17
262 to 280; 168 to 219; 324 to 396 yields -0.03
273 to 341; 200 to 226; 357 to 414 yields 0.23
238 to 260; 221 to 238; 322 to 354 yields 0.11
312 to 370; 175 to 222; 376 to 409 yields 0.23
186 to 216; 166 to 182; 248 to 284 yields -0.11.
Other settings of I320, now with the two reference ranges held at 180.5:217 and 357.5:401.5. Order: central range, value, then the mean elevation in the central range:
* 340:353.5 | -2.0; 4.33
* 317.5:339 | 2.6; 3.44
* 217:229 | -1.4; 5.37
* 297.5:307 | 2.0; 3.29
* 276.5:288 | -0.4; 4.46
